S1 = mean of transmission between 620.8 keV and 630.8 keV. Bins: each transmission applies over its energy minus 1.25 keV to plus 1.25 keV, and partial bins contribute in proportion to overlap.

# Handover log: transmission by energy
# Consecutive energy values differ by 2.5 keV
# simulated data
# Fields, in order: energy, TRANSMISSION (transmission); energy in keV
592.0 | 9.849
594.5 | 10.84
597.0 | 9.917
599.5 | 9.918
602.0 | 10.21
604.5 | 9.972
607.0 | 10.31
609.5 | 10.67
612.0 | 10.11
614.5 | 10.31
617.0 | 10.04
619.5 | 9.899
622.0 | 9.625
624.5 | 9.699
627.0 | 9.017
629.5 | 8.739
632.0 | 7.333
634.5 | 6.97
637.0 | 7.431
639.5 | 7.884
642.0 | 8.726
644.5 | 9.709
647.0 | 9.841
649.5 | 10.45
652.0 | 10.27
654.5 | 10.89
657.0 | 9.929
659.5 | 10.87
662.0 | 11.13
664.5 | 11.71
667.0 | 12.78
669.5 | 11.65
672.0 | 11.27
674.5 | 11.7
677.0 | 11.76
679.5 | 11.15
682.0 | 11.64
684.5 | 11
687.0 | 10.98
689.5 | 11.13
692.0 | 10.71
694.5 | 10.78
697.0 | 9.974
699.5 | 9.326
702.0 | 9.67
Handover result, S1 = 9.26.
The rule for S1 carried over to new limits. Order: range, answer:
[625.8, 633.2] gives 8.37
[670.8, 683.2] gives 11.5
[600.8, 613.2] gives 10.3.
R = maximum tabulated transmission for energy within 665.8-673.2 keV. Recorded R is 12.78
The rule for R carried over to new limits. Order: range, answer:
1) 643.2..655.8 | 10.89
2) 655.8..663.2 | 11.13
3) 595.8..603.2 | 10.21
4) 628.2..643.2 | 8.739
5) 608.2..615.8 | 10.67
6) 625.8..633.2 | 9.017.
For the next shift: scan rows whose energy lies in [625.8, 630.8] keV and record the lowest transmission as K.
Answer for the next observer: 8.739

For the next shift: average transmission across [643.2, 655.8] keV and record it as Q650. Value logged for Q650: 10.2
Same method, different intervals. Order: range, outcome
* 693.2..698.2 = 10.4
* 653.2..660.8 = 10.6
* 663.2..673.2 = 11.9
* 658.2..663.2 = 11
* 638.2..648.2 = 9.03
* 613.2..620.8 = 10.1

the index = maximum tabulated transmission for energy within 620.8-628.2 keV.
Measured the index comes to 9.699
